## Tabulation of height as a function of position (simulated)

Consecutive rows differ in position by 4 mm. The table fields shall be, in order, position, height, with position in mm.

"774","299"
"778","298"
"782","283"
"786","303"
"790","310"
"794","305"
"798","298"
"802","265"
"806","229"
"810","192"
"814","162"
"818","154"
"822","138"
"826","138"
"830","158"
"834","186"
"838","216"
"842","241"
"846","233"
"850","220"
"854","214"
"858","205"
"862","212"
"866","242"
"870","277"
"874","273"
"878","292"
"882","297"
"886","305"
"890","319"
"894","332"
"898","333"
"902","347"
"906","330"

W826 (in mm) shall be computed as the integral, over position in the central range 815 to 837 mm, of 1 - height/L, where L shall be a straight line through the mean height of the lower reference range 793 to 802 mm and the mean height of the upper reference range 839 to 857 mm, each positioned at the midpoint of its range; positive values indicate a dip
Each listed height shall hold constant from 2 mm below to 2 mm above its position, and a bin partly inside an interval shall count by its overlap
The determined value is 8.30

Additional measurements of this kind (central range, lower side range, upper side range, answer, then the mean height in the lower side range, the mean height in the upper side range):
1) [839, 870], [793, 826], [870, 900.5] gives 4.6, 210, 306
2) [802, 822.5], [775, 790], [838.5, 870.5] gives 6.3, 297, 228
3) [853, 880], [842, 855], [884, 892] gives 2.0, 226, 312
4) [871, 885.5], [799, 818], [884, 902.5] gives 0.8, 210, 326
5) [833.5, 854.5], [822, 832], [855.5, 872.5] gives -4.0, 146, 235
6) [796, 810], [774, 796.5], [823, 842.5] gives 0.1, 300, 181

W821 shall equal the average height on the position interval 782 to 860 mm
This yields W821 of 221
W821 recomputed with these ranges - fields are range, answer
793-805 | 283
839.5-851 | 232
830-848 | 212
